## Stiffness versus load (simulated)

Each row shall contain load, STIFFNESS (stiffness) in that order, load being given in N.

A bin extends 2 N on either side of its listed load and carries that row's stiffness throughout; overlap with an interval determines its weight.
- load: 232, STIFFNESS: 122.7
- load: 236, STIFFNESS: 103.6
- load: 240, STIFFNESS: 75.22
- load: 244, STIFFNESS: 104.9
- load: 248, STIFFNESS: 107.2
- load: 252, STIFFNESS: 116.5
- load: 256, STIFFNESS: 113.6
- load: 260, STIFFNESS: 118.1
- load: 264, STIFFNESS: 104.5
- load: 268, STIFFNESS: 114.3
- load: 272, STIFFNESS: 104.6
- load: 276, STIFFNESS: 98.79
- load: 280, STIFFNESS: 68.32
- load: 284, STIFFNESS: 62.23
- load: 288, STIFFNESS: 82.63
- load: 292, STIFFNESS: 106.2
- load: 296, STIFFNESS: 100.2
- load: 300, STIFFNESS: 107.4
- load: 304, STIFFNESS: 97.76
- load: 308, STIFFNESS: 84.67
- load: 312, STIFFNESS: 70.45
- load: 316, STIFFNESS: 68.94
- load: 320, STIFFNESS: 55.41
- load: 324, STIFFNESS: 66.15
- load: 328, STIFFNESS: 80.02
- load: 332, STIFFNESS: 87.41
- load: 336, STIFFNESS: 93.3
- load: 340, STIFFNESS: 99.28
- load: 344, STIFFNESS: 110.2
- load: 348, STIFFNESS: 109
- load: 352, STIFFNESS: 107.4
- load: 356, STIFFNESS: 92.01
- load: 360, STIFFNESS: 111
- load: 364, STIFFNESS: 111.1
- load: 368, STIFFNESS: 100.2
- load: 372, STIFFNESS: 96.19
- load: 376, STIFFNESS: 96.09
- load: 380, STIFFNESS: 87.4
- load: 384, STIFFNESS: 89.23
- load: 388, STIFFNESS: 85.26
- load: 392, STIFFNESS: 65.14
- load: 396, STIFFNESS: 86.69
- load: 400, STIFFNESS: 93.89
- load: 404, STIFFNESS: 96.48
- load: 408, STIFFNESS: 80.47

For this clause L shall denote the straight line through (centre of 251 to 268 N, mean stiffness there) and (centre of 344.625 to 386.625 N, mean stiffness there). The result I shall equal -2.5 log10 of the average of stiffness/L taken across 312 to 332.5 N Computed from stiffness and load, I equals 0.439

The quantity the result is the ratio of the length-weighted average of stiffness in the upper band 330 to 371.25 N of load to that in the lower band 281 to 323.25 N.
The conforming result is 1.23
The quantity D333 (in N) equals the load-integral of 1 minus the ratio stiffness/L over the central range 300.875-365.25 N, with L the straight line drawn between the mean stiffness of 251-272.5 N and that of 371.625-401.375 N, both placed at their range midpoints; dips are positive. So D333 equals 4.5 N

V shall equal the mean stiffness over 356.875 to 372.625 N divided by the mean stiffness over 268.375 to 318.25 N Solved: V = 1.2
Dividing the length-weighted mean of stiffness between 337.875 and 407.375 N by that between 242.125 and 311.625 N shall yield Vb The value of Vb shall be 0.97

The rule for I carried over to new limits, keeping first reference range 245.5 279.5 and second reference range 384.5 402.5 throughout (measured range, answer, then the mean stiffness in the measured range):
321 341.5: 0.14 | 83.4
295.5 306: -0.01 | 102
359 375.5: -0.17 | 103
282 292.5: 0.27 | 80.5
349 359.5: -0.13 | 102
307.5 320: 0.36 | 70.4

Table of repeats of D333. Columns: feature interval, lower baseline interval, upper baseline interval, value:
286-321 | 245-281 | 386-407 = 4.60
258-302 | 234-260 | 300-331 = -2.70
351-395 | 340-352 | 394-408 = 2.36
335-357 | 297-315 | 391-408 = -3.66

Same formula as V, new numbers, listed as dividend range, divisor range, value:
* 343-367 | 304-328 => 1.47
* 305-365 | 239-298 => 0.91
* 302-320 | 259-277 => 0.72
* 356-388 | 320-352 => 1.07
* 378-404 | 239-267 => 0.80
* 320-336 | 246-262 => 0.68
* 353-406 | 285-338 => 1.11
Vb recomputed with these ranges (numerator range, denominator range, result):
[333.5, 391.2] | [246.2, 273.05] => 0.88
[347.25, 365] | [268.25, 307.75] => 1.14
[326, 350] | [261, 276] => 0.90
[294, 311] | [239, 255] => 0.93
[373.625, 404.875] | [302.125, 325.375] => 1.18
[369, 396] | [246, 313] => 0.89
